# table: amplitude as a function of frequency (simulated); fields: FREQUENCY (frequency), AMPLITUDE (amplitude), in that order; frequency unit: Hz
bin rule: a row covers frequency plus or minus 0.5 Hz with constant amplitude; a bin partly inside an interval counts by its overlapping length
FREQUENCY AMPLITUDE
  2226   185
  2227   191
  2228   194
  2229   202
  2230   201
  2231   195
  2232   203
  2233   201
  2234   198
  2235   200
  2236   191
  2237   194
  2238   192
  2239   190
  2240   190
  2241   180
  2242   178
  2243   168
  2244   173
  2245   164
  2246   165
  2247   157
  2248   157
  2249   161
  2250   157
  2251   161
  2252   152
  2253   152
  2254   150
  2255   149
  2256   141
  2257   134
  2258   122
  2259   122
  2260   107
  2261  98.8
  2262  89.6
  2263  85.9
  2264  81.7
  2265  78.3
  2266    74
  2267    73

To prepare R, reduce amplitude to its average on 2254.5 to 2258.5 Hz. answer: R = 136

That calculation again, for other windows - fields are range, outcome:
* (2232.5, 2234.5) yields 200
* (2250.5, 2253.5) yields 155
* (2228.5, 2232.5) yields 200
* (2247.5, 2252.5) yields 158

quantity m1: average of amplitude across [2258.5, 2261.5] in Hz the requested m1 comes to 109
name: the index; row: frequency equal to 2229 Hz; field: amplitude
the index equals 202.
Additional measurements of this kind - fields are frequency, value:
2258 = 122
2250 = 157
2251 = 161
